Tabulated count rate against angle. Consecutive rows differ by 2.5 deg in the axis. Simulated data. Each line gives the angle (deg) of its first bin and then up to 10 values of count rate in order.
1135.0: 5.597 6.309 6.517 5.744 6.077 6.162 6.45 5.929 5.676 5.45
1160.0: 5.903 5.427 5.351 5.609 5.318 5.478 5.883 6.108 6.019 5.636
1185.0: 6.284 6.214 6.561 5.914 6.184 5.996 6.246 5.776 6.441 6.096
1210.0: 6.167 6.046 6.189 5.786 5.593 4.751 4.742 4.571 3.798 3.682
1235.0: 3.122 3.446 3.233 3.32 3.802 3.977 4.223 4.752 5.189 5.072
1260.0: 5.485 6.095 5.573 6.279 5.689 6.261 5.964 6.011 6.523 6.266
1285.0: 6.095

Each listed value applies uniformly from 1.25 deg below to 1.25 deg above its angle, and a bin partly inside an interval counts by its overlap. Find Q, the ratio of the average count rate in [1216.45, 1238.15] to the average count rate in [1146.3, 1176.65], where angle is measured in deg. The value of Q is 0.77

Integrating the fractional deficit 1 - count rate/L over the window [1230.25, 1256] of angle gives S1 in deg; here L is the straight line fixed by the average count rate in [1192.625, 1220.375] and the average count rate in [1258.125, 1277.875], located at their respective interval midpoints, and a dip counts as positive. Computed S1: 9.1 deg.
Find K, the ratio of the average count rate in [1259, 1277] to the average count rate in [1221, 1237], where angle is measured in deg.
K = 1.44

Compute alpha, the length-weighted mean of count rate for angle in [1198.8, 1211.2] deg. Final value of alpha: 6.14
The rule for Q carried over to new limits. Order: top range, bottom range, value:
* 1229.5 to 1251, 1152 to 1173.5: 0.65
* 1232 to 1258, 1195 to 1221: 0.66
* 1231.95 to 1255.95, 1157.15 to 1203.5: 0.66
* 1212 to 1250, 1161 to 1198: 0.74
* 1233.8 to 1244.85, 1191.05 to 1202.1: 0.55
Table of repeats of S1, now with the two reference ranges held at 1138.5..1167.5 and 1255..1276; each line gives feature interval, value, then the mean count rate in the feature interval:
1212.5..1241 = 6.26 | 4.53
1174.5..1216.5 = -1.97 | 6.11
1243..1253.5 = 3.03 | 4.11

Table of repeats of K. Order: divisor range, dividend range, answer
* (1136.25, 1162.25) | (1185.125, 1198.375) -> 1.03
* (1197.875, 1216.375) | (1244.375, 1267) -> 0.81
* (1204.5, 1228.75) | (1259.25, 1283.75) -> 1.07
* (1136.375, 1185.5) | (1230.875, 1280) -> 0.83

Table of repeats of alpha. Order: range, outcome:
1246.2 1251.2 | 4.1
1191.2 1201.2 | 6.09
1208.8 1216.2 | 6.13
